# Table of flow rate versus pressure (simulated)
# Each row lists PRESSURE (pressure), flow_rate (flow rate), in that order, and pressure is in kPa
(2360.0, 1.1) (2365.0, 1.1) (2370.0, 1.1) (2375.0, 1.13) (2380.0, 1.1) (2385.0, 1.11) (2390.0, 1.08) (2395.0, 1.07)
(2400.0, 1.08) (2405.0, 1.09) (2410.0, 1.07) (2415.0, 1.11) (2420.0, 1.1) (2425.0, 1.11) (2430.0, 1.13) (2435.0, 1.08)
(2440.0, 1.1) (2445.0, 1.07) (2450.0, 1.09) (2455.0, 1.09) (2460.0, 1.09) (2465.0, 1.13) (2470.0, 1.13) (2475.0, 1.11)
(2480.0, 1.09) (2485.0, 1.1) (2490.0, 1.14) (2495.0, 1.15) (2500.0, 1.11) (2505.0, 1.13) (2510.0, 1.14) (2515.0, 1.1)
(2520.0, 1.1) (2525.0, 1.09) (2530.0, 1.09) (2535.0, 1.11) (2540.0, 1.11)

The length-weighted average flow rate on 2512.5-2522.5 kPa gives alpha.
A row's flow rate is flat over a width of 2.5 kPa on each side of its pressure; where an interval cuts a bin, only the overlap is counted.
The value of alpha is 1.1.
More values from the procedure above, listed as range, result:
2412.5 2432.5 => 1.11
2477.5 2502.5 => 1.12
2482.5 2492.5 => 1.12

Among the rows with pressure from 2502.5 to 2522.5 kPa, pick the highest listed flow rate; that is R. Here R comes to 1.14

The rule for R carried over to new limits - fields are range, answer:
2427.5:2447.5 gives 1.13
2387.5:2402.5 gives 1.08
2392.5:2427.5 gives 1.11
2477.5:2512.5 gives 1.15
